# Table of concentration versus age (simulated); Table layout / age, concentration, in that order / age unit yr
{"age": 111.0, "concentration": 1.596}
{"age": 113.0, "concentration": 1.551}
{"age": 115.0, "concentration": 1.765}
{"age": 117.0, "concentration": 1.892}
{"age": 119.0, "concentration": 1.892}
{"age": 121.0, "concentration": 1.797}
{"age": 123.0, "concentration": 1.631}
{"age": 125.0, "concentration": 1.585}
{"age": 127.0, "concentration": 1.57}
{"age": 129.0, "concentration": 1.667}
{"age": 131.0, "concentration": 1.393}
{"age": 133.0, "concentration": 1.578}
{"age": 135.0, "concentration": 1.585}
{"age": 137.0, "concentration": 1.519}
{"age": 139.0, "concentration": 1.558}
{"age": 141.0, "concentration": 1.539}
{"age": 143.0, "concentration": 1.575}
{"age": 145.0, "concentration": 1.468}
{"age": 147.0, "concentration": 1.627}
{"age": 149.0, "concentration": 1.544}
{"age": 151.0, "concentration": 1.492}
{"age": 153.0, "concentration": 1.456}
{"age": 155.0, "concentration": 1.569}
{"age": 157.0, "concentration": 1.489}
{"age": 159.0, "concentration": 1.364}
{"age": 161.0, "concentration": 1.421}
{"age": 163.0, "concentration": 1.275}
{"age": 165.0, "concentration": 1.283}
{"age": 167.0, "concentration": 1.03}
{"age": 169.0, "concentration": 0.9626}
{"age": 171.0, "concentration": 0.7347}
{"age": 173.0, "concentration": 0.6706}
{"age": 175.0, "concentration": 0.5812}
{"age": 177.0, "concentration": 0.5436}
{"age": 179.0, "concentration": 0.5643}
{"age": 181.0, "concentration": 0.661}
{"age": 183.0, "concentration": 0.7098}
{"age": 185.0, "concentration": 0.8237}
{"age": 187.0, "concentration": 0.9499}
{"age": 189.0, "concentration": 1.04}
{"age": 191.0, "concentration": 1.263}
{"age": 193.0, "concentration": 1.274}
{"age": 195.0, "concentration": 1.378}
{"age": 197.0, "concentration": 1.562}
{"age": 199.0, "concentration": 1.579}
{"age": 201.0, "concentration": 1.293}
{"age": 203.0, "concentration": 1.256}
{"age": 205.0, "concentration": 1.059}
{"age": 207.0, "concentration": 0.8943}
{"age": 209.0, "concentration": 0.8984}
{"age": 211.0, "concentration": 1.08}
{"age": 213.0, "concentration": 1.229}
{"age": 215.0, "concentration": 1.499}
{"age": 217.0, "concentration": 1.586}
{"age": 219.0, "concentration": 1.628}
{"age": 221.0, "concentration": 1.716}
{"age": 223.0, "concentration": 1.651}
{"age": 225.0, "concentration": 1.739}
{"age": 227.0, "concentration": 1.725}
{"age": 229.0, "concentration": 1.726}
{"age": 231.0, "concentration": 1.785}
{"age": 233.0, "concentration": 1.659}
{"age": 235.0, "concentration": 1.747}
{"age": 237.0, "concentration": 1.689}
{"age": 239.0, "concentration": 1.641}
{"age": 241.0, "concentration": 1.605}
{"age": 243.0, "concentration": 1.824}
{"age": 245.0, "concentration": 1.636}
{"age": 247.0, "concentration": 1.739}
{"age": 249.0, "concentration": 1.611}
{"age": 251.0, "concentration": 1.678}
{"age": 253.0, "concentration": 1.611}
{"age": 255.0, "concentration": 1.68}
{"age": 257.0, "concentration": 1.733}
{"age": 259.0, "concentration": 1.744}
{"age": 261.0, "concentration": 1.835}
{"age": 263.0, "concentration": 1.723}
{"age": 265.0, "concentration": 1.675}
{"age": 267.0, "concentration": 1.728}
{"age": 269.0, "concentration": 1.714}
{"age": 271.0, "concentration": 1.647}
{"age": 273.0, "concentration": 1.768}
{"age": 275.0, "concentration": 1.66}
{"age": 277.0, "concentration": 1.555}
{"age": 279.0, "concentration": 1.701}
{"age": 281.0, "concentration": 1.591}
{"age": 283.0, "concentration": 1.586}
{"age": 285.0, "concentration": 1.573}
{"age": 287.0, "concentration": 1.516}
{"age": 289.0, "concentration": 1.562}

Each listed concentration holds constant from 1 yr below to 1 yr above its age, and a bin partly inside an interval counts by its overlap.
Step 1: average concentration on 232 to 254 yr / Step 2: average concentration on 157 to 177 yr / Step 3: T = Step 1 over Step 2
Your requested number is 1.62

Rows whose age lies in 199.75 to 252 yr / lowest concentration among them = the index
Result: 0.8943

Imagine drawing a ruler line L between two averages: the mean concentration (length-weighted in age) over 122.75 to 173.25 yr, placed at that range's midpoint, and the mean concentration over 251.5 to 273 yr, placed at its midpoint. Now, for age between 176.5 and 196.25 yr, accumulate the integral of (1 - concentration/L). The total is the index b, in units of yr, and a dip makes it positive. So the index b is 7.55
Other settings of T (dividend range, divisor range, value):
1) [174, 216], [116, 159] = 0.66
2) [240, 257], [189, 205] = 1.26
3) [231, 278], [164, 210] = 1.69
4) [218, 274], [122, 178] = 1.26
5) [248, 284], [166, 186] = 2.31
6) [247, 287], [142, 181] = 1.42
